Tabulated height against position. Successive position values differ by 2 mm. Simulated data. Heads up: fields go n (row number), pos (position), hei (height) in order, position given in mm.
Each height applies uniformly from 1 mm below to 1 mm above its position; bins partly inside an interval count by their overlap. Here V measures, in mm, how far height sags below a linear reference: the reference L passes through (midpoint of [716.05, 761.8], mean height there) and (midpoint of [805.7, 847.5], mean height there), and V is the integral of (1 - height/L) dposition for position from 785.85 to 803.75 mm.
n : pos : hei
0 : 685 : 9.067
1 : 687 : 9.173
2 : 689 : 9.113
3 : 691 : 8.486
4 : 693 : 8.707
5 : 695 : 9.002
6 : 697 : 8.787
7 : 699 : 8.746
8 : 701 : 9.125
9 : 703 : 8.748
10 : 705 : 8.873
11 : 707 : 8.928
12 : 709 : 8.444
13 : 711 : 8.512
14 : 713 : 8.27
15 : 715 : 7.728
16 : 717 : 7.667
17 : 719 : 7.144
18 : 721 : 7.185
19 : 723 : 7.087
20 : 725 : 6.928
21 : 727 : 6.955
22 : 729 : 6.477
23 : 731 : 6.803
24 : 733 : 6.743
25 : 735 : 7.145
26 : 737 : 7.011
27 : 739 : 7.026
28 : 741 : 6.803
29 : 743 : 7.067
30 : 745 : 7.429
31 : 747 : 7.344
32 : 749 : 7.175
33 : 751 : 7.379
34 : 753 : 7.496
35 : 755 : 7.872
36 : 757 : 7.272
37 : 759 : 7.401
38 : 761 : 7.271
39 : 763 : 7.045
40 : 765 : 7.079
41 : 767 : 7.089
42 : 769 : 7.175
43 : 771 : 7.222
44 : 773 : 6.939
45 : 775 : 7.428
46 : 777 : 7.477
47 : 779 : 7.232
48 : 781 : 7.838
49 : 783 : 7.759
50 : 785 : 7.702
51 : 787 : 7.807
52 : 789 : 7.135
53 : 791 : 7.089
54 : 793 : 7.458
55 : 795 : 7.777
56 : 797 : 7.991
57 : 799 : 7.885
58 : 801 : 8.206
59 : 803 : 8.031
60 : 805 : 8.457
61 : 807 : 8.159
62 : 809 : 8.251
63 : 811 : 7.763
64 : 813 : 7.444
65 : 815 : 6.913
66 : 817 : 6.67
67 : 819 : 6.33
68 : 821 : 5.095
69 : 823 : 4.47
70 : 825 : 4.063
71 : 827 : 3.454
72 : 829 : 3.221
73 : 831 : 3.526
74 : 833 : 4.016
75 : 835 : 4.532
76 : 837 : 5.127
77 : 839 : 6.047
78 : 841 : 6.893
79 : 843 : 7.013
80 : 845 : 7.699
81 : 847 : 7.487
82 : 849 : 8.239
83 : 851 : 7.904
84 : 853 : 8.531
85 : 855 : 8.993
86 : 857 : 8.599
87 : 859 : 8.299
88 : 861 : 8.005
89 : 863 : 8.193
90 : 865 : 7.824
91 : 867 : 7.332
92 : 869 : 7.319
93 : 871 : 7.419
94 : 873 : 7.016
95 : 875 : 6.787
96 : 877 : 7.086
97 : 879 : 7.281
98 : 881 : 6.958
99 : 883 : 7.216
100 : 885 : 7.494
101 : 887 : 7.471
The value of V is -3.8 mm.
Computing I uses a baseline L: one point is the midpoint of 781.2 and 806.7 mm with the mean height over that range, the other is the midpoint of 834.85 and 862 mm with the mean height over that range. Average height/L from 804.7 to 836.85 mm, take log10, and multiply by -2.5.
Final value 0.32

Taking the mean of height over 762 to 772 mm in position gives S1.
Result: 7.12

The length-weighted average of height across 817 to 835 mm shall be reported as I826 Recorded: 4.42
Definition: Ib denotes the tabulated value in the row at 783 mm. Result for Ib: 7.759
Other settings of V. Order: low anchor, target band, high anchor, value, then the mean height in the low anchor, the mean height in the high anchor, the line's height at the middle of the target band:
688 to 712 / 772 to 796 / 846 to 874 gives 2.51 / 8.79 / 7.94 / 8.34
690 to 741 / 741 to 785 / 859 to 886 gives 2.18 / 7.84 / 7.41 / 7.71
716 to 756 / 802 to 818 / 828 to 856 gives -2.68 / 7.14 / 6.37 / 6.6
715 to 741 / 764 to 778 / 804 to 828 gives -0.97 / 7.03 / 6.42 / 6.73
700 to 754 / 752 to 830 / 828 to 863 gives 0.82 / 7.54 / 6.76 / 7.11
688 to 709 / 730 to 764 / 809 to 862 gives 3.33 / 8.83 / 6.43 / 7.98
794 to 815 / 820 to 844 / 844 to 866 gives 9.76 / 7.94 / 8.16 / 8.06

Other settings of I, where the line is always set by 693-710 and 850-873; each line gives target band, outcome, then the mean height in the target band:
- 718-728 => 0.228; 7.06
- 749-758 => 0.147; 7.47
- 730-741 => 0.240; 6.93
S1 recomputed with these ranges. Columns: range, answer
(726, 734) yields 6.74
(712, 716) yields 8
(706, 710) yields 8.69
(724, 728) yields 6.94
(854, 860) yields 8.63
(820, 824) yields 4.78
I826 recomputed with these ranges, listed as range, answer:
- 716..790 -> 7.23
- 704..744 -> 7.44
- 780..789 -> 7.71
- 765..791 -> 7.38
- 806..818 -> 7.53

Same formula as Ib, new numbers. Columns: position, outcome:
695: 9.002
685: 9.067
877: 7.086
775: 7.428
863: 8.193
